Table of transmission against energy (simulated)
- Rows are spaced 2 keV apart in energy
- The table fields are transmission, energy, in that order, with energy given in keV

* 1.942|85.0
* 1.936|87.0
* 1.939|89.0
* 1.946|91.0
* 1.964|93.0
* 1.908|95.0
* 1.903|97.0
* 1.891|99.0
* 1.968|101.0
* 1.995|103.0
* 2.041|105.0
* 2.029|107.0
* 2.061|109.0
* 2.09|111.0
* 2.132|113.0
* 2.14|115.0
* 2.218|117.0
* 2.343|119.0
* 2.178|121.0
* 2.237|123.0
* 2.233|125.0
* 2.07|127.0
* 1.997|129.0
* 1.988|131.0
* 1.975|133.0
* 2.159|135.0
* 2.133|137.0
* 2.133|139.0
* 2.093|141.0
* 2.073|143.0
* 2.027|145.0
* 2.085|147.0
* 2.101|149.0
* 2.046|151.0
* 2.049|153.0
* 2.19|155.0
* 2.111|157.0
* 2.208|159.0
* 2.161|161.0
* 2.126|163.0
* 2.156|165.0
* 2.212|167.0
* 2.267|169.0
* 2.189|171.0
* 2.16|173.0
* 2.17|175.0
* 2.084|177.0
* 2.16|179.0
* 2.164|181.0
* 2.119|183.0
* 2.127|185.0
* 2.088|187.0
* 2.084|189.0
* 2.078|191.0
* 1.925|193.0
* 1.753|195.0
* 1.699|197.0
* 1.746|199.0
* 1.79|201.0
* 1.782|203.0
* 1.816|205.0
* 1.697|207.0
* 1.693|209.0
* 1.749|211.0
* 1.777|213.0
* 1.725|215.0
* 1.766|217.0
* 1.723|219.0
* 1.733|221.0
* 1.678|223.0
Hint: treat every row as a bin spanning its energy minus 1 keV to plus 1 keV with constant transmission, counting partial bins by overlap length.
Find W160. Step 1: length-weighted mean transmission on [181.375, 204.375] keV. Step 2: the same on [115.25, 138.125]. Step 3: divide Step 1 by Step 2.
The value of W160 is 0.9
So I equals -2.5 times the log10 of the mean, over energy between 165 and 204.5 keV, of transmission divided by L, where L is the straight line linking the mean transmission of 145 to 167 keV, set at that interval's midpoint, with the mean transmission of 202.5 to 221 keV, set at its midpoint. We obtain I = -0.05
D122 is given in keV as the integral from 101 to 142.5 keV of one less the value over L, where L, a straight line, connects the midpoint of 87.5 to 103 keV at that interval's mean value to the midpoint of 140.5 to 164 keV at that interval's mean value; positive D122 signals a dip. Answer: -1.93 keV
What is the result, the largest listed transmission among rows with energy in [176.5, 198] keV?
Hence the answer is 2.164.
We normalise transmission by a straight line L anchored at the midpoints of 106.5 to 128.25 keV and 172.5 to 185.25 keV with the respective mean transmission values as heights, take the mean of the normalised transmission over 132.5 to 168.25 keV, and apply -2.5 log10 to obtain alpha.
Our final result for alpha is 0.02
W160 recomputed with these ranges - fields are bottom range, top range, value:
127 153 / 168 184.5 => 1.05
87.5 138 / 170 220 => 0.93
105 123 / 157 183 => 1.01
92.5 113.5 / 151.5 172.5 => 1.08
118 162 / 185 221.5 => 0.86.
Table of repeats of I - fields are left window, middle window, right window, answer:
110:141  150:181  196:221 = -0.11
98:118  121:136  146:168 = -0.01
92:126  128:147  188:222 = -0.04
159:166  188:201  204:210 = -0.01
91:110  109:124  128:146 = -0.09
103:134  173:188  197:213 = -0.15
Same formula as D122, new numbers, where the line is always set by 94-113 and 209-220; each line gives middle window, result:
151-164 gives -1.8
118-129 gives -1.4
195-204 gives 0.1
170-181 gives -1.9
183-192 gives -1.5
